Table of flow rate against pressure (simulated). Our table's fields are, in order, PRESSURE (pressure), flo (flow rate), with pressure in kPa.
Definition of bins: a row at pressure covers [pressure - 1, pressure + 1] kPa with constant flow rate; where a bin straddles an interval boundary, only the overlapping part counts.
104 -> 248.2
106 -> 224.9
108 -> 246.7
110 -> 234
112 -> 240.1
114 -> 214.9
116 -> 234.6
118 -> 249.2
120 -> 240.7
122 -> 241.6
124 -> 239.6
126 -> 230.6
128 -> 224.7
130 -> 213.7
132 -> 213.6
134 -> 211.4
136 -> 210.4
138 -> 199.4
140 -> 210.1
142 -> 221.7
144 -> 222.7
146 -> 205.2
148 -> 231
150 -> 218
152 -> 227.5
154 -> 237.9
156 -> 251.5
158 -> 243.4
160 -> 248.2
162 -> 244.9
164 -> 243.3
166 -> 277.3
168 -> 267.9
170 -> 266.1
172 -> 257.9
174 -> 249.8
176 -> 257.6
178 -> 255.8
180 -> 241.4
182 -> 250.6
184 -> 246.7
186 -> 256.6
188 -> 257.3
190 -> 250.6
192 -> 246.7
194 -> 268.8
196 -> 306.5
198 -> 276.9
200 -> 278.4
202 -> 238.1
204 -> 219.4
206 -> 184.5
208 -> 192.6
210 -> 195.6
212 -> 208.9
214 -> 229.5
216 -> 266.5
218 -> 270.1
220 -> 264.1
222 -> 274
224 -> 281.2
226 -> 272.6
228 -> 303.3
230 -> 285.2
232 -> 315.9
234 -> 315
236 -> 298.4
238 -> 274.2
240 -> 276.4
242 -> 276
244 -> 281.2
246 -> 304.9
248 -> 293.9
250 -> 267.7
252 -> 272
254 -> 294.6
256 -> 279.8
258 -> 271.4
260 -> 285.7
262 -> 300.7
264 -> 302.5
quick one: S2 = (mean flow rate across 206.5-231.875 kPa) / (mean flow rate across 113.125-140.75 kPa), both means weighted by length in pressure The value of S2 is 1.14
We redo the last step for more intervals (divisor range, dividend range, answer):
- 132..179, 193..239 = 1.11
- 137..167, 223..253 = 1.24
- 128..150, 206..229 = 1.16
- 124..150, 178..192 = 1.15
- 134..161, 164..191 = 1.14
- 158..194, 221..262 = 1.13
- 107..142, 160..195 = 1.13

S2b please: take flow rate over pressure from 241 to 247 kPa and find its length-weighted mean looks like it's 287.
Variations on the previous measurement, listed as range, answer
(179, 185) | 246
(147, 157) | 233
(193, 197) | 288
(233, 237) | 307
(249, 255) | 278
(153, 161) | 245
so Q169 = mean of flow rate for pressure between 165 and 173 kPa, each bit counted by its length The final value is 267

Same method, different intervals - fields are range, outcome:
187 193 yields 252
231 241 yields 296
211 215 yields 219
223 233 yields 292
